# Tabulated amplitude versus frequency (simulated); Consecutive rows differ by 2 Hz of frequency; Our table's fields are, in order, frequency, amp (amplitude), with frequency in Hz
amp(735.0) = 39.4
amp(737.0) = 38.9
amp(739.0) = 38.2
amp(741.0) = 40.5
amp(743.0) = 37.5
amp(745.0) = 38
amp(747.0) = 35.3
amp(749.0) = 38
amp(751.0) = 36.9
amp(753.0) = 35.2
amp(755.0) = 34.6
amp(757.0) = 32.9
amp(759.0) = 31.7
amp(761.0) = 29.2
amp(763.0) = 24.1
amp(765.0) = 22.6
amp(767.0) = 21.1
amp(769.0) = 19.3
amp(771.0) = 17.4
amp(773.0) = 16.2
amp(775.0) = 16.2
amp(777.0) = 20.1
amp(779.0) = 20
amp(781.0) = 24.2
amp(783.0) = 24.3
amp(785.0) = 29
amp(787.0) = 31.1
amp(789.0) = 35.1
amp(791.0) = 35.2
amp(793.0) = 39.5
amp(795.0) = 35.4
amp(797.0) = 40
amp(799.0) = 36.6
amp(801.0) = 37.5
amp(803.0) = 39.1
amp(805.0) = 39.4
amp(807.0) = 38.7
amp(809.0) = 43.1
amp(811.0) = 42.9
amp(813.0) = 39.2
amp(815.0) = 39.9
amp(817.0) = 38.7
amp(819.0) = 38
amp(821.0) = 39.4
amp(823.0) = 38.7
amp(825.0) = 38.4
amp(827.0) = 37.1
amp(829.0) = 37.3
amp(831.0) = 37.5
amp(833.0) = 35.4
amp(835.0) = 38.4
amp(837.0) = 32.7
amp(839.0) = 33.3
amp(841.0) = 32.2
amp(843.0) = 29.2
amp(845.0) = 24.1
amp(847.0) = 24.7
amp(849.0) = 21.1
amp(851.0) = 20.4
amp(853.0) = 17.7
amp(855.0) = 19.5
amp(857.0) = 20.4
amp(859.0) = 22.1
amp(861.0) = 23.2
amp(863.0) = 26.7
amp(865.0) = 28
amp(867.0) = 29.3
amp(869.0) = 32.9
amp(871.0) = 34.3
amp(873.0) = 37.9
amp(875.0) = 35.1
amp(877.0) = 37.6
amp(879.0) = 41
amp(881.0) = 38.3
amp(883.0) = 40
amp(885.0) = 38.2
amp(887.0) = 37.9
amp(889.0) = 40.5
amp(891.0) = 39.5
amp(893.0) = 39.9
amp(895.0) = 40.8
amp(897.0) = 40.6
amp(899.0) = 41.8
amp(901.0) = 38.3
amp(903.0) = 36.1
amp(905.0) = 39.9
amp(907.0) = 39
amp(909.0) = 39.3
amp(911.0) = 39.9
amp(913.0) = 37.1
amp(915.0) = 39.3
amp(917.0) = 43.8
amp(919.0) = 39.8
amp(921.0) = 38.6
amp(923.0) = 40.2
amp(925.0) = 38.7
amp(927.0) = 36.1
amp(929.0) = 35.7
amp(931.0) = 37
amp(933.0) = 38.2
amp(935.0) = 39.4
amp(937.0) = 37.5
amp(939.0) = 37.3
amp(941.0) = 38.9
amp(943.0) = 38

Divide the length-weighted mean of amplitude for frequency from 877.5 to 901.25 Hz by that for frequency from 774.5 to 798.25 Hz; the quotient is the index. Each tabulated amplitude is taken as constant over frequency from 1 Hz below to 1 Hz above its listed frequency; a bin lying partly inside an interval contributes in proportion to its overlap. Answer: 1.35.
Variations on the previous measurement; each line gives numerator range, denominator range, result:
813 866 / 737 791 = 1.06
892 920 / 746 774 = 1.41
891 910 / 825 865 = 1.40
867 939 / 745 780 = 1.43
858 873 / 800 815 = 0.72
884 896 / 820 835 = 1.05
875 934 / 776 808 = 1.19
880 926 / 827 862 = 1.42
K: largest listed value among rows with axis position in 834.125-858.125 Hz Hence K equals 38.4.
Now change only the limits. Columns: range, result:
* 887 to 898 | 40.8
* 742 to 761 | 38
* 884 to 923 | 43.8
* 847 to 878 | 37.9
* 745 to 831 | 43.1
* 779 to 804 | 40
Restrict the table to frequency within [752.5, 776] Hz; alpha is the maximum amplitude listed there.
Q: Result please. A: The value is 35.2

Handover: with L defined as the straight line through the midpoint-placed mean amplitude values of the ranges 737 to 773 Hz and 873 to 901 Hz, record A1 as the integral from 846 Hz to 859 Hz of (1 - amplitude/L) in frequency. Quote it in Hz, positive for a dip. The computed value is 5.73 Hz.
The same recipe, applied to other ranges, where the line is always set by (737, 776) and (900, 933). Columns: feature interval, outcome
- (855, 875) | 4.29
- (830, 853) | 3.42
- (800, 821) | -4.30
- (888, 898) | -0.77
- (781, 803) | -1.51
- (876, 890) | -0.85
